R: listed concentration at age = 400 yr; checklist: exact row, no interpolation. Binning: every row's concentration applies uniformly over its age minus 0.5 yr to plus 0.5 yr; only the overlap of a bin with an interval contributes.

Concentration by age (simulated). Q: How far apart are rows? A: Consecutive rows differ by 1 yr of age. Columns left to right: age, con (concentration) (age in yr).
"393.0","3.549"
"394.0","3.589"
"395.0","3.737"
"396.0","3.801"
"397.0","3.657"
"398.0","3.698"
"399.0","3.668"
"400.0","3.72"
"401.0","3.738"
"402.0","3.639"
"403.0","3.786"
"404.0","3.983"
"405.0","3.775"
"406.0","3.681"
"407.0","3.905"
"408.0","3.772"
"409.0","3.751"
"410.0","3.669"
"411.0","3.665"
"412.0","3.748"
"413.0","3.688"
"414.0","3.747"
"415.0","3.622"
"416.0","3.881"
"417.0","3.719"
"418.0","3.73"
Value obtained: 3.72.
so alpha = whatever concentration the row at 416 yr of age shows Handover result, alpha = 3.881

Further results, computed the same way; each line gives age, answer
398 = 3.698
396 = 3.801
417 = 3.719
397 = 3.657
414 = 3.747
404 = 3.983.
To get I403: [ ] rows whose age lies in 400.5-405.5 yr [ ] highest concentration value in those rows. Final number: 3.983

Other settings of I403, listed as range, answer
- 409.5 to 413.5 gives 3.748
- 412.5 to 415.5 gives 3.747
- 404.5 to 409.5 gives 3.905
